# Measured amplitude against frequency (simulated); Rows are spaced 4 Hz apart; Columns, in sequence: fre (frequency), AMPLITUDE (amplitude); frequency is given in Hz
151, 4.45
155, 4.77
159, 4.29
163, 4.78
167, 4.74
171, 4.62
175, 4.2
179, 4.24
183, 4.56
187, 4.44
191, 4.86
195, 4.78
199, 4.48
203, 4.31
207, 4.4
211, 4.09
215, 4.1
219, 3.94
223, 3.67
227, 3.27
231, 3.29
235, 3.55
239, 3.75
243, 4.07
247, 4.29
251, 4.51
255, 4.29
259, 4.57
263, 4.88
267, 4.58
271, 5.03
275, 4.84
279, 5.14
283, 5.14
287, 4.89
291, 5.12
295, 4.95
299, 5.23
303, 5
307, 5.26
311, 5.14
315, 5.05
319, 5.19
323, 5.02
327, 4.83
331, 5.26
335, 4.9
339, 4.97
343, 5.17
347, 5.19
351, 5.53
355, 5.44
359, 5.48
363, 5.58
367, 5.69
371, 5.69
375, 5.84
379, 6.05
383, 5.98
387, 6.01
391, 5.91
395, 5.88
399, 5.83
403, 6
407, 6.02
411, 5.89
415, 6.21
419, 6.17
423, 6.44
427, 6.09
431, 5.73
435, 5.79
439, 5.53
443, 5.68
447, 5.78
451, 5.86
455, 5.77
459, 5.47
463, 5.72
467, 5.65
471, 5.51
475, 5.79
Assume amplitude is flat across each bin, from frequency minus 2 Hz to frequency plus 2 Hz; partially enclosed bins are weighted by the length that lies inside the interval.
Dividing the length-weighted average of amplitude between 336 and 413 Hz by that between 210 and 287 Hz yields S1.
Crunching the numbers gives 1.3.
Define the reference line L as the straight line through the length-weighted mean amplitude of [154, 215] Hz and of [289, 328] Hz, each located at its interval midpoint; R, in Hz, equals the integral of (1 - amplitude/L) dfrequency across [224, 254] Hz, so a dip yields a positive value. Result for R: 5.8 Hz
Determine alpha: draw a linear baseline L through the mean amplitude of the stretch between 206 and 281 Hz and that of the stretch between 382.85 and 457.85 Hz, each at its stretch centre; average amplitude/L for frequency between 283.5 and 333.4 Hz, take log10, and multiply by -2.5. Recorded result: -0.05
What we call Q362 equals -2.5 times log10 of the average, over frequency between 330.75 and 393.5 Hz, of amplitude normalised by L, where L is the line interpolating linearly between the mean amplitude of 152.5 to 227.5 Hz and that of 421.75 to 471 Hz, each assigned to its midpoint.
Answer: -0.05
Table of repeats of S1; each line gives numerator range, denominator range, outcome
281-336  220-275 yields 1.22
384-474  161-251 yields 1.39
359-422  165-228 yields 1.37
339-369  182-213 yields 1.21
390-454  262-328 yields 1.18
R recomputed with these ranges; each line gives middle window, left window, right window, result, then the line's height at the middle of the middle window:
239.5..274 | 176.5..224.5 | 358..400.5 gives 2.1 Hz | 4.8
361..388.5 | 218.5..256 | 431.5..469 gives -4.3 Hz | 5.04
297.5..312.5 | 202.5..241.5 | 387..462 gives -1.6 Hz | 4.67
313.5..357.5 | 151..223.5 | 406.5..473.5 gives 0.9 Hz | 5.25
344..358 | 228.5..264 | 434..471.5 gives -1.4 Hz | 4.9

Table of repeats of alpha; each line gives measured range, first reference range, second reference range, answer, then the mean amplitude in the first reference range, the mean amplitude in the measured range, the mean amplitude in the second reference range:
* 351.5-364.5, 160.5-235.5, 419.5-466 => -0.05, 4.24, 5.5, 5.81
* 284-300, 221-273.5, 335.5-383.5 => -0.08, 4.14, 5.04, 5.52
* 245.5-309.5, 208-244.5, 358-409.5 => -0.10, 3.76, 4.86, 5.85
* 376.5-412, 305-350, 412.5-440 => -0.04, 5.1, 5.95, 6.01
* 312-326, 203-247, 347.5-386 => 0.00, 3.86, 5.07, 5.69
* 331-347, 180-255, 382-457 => 0.03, 4.14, 5.07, 5.92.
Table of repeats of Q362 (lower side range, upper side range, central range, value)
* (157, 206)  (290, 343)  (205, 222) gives 0.136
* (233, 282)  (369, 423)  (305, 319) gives -0.019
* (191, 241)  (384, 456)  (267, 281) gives -0.090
